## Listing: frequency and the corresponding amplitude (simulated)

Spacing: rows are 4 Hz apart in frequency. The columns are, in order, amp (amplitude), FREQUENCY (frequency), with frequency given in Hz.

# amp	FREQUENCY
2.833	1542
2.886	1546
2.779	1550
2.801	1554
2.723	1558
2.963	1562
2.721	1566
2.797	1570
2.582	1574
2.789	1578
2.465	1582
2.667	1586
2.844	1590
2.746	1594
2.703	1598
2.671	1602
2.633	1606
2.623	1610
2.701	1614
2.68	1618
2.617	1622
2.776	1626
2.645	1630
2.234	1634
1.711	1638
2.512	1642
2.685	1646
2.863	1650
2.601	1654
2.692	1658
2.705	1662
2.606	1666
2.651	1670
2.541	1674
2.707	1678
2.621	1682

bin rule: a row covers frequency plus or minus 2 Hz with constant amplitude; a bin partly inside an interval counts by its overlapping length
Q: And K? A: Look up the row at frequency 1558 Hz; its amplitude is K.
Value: 2.723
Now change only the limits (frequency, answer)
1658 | 2.692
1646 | 2.685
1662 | 2.705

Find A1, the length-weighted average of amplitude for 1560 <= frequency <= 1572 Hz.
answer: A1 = 2.83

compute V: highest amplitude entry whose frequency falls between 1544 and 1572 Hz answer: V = 2.963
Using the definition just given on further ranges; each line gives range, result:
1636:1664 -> 2.863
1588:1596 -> 2.844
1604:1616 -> 2.701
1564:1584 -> 2.797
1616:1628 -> 2.776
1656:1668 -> 2.705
